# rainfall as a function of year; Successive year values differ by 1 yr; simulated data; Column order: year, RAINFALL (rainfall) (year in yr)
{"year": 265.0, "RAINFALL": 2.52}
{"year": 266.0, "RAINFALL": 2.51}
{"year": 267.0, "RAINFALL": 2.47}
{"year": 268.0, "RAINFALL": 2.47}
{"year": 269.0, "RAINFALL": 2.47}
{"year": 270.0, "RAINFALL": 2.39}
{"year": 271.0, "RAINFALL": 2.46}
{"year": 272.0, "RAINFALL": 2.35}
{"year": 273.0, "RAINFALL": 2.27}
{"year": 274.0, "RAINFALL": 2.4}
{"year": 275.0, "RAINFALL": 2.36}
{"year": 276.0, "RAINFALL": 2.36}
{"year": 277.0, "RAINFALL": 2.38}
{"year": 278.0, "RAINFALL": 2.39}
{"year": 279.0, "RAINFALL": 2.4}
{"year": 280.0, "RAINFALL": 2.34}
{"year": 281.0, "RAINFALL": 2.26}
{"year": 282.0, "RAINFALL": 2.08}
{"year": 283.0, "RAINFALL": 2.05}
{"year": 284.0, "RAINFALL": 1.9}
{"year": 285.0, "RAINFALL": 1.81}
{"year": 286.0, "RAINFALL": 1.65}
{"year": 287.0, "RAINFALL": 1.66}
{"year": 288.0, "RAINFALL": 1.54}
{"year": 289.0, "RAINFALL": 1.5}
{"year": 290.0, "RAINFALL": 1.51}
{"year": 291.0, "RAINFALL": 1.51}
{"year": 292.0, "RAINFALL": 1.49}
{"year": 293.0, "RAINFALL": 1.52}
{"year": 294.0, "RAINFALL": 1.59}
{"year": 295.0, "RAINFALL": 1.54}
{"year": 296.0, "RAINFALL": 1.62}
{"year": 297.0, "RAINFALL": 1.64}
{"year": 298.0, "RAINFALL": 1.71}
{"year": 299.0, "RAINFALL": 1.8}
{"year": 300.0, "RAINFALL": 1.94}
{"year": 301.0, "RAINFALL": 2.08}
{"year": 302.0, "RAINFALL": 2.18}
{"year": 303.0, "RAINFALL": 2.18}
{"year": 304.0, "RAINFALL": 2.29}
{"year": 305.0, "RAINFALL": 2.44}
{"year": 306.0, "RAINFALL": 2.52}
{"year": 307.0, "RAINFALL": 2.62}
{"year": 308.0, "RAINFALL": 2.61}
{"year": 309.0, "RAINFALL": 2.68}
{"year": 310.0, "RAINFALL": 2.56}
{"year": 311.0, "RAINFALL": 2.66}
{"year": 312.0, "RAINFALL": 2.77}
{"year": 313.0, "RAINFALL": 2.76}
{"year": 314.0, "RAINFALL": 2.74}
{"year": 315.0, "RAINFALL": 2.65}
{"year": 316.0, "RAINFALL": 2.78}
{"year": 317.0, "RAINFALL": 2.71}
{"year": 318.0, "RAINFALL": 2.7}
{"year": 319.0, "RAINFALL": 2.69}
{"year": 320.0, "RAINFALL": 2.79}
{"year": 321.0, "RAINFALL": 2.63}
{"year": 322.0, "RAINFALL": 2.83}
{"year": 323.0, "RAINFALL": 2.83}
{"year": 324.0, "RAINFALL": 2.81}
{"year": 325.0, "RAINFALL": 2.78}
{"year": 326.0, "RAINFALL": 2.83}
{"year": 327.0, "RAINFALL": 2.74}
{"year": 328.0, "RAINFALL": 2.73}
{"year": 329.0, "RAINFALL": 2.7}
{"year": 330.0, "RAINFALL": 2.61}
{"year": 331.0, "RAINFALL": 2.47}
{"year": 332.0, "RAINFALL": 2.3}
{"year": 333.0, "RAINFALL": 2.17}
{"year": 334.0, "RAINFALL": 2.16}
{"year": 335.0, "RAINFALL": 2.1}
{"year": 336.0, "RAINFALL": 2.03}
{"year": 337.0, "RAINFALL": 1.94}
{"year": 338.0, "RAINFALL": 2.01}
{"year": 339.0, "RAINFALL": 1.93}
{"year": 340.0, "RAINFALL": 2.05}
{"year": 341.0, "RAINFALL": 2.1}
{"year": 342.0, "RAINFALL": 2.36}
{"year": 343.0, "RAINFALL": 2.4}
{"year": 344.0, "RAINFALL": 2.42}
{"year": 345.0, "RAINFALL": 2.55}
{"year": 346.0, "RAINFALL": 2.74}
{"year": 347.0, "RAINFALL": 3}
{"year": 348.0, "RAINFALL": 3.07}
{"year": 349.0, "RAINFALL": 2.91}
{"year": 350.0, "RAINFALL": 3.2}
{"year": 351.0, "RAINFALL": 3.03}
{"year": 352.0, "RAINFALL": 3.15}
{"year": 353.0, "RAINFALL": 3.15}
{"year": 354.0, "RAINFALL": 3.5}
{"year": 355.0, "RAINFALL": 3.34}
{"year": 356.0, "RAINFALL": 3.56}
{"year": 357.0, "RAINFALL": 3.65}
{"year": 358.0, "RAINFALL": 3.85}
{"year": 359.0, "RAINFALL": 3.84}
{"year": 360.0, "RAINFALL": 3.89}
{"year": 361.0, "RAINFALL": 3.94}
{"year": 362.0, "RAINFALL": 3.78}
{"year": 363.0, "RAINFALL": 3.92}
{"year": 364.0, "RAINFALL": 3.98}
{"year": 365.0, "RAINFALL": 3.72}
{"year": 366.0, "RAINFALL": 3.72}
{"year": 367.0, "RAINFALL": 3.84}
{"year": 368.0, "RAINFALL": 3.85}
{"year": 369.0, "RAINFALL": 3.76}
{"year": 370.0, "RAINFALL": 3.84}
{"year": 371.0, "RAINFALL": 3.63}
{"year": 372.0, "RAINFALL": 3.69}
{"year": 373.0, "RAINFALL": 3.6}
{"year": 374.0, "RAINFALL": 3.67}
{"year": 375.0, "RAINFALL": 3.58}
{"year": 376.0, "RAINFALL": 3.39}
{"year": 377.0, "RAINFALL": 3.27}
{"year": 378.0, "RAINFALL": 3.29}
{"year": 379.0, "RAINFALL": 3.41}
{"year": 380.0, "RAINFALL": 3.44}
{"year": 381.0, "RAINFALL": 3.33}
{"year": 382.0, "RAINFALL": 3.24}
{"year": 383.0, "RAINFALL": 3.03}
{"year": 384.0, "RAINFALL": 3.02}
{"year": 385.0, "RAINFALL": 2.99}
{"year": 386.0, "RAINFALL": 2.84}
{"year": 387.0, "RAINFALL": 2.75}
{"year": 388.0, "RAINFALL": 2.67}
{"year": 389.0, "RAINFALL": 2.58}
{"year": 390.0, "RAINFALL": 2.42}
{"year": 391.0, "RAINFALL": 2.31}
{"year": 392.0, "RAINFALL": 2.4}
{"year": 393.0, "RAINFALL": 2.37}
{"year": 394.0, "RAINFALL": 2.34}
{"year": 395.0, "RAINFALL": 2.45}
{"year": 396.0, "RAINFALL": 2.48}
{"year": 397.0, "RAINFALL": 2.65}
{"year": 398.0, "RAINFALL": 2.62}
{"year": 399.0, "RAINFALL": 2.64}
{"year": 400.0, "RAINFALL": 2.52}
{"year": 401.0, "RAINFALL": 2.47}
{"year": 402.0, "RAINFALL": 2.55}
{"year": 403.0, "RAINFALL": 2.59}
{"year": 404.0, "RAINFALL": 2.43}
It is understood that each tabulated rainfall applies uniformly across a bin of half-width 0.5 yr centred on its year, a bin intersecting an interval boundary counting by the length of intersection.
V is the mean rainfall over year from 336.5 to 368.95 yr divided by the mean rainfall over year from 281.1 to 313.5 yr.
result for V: 1.56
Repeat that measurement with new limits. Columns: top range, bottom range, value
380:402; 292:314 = 1.24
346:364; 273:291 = 1.70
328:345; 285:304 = 1.31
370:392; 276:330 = 1.39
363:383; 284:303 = 2.11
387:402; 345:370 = 0.71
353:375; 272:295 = 1.91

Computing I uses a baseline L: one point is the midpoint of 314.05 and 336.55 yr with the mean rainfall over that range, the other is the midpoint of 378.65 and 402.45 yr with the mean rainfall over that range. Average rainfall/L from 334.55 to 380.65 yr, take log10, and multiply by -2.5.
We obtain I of -0.20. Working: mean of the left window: 2.59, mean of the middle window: 3.2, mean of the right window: 2.73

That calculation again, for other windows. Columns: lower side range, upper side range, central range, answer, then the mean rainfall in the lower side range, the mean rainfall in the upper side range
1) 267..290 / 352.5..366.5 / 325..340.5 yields 0.335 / 2.15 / 3.7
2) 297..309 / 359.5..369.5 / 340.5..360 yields 0.138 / 2.21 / 3.84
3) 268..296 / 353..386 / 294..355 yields 0.107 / 2.01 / 3.56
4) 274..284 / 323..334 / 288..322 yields 0.110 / 2.28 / 2.6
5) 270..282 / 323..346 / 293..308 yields 0.175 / 2.35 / 2.39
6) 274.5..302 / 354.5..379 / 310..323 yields -0.081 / 1.88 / 3.69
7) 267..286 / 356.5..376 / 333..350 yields 0.376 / 2.27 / 3.77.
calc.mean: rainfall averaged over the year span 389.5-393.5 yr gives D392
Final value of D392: 2.38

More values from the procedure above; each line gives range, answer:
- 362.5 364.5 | 3.95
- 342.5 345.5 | 2.46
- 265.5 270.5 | 2.46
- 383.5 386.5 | 2.95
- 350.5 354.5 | 3.21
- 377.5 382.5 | 3.34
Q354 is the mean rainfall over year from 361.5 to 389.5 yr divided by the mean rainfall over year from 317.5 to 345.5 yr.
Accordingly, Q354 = 1.40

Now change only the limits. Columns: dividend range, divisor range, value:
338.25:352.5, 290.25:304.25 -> 1.48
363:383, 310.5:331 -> 1.31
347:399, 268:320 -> 1.48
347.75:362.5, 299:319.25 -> 1.38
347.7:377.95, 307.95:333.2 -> 1.33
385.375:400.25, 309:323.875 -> 0.93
